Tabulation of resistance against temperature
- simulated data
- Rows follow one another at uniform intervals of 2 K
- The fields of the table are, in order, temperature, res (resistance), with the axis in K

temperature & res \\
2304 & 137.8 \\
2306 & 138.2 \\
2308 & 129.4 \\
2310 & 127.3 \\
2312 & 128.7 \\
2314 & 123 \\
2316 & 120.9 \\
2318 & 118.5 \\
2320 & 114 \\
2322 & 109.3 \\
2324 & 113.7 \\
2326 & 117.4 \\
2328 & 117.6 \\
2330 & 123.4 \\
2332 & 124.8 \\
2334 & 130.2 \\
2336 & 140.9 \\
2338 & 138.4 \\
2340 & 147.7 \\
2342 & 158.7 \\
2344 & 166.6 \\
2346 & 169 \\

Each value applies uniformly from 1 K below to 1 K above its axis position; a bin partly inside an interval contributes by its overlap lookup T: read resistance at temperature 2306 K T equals 138.2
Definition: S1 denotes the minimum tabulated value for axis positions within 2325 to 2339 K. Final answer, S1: 117.4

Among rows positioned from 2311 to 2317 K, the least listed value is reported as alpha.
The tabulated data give 120.9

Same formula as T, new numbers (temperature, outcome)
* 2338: 138.4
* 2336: 140.9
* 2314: 123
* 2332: 124.8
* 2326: 117.4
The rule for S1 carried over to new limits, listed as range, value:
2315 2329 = 109.3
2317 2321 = 114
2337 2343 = 138.4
